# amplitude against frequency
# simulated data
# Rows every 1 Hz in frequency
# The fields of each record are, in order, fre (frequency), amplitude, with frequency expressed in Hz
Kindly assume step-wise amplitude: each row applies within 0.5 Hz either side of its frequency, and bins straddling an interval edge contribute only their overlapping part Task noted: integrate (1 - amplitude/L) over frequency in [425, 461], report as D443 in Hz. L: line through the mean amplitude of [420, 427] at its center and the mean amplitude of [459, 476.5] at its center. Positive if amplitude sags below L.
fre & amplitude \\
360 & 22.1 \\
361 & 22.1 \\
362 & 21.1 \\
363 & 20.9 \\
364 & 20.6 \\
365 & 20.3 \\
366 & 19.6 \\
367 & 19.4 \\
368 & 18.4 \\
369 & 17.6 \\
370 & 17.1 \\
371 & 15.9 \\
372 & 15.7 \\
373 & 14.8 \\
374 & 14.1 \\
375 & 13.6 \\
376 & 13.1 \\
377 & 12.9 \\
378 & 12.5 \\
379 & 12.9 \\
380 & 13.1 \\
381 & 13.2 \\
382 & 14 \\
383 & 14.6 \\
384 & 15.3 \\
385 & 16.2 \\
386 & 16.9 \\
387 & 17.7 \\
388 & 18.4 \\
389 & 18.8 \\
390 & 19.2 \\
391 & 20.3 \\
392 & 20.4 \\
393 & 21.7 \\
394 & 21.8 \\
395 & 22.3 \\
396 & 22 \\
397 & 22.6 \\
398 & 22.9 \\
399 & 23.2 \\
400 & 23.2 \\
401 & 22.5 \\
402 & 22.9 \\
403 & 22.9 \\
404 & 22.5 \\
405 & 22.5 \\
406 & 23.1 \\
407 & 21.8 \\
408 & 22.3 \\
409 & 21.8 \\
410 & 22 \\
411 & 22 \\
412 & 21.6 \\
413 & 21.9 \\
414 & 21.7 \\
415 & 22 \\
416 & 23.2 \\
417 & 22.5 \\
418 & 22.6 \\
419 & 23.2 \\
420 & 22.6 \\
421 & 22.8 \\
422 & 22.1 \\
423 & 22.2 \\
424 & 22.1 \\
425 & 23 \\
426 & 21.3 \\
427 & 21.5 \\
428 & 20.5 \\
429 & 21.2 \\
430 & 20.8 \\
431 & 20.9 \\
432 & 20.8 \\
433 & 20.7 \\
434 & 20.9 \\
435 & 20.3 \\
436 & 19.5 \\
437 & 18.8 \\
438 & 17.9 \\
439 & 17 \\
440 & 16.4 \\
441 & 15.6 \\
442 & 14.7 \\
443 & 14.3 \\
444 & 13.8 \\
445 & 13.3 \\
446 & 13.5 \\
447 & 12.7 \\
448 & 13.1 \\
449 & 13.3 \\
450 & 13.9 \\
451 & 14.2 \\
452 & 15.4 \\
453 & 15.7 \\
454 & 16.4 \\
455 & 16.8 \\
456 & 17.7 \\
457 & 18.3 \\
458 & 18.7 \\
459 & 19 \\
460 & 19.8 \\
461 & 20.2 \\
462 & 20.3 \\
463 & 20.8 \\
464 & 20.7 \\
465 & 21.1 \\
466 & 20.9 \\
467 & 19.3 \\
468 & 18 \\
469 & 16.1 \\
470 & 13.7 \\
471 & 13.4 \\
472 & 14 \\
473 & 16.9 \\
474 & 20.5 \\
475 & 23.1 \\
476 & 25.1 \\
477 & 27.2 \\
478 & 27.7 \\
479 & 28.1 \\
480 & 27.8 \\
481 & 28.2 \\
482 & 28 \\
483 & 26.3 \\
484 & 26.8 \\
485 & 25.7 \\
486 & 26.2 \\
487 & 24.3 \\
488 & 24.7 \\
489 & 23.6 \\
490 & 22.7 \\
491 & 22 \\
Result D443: 5.8 Hz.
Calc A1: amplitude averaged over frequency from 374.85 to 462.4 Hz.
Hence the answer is 19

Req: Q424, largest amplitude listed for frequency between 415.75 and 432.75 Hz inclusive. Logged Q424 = 23.2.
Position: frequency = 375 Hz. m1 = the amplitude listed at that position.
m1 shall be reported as 13.6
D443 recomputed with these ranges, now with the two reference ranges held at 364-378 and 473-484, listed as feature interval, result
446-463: 5.1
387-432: -4.9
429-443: 2.1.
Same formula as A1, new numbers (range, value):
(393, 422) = 22.4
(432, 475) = 17.2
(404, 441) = 21.3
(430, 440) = 19.5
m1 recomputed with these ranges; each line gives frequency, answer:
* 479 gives 28.1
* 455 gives 16.8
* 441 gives 15.6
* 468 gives 18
